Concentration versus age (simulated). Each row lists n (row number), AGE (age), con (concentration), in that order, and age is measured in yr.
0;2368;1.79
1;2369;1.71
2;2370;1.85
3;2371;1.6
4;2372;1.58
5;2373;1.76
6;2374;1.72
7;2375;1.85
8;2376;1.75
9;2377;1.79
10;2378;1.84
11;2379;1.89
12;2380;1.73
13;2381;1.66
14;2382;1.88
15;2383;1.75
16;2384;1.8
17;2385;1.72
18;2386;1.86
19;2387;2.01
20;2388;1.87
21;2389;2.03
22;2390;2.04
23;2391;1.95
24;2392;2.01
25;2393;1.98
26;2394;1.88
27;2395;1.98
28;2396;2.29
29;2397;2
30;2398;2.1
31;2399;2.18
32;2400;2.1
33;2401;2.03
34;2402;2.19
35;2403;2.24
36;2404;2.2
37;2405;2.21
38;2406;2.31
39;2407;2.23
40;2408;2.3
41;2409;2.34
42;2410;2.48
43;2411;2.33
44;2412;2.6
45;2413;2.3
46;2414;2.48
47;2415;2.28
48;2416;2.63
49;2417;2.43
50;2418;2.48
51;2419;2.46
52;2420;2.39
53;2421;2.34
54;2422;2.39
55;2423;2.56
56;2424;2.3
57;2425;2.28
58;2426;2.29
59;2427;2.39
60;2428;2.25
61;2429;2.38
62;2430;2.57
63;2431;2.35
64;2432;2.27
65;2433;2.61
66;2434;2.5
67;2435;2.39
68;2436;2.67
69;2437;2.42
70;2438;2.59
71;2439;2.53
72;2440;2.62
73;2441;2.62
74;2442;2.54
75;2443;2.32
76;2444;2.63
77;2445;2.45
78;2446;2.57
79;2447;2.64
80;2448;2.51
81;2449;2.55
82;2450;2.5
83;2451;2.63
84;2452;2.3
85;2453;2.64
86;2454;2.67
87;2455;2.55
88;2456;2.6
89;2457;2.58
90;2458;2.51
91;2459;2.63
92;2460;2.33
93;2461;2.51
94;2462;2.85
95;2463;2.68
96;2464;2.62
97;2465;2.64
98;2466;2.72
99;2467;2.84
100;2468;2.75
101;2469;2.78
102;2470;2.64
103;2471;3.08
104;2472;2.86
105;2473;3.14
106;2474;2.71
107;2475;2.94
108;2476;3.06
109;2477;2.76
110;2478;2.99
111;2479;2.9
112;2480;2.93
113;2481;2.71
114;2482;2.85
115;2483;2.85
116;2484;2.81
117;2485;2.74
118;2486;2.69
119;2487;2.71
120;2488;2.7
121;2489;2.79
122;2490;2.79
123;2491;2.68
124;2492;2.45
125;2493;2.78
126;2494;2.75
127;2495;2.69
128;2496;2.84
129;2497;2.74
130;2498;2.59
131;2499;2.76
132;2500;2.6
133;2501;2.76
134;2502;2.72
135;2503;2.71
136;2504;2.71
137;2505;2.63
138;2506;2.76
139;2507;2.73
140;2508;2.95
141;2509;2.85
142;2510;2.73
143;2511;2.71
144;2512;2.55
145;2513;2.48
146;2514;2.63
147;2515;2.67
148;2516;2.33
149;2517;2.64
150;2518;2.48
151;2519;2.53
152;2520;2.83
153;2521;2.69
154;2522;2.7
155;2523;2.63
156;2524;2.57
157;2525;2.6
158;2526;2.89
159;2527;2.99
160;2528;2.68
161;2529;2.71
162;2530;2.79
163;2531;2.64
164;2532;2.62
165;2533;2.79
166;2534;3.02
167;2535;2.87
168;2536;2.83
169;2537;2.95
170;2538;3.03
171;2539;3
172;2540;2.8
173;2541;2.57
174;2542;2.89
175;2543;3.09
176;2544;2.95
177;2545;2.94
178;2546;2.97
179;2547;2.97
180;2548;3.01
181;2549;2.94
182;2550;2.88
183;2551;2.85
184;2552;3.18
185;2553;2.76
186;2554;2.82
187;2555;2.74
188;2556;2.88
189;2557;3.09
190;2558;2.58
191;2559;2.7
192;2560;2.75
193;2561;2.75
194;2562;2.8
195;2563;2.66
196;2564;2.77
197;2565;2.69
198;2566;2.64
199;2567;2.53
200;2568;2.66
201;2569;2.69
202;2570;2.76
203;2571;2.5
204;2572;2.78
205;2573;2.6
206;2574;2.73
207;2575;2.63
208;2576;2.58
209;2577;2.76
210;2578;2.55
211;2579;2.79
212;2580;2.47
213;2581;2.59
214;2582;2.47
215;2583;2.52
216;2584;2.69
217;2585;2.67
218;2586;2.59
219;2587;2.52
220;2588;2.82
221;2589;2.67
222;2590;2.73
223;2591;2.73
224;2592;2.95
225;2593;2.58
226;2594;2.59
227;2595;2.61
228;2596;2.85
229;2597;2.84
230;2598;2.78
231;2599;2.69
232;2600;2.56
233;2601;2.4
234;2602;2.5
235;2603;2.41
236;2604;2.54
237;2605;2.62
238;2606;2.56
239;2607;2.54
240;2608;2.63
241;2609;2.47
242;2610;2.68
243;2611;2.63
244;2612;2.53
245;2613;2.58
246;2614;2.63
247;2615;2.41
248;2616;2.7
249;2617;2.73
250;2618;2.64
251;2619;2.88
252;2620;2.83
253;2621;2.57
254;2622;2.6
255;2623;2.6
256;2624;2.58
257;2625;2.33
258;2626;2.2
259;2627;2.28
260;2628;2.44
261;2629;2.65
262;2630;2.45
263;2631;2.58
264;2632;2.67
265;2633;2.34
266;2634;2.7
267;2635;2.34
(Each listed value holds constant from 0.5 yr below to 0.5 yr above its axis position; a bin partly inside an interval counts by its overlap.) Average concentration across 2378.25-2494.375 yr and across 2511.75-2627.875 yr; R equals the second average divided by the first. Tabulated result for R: 1.1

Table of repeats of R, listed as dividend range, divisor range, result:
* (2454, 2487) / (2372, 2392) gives 1.50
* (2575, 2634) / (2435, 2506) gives 0.97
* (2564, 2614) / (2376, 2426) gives 1.23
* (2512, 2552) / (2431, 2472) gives 1.08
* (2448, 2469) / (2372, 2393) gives 1.41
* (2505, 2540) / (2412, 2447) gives 1.11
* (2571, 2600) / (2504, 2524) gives 1.00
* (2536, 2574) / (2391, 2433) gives 1.23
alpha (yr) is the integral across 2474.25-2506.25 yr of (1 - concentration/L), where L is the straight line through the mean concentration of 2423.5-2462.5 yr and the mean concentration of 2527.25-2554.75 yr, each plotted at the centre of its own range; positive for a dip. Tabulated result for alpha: -1.0 yr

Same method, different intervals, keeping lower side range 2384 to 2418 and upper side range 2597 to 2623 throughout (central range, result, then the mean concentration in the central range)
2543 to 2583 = -3.9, 2.76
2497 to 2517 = -2.4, 2.68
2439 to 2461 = -2.6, 2.54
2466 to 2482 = -3.8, 2.87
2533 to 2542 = -1.6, 2.88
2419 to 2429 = -0.7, 2.36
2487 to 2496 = -1.3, 2.71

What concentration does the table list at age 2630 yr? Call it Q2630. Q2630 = 2.45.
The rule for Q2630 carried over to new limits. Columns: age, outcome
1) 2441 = 2.62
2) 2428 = 2.25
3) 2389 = 2.03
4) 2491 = 2.68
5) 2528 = 2.68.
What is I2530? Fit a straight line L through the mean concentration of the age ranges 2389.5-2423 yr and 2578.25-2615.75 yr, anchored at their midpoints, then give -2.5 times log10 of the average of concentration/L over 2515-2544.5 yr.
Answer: -0.113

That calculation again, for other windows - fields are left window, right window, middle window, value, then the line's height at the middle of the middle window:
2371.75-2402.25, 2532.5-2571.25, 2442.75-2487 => -0.152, 2.35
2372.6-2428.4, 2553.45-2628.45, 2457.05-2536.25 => -0.148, 2.39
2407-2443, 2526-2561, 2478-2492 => -0.051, 2.65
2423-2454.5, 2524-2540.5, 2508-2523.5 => 0.048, 2.76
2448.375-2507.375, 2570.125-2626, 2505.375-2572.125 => -0.039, 2.67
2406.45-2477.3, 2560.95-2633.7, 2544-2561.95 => -0.110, 2.6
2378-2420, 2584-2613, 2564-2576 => -0.041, 2.56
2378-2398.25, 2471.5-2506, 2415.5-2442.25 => -0.087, 2.26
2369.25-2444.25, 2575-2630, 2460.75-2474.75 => -0.198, 2.32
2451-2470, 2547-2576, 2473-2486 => -0.083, 2.65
